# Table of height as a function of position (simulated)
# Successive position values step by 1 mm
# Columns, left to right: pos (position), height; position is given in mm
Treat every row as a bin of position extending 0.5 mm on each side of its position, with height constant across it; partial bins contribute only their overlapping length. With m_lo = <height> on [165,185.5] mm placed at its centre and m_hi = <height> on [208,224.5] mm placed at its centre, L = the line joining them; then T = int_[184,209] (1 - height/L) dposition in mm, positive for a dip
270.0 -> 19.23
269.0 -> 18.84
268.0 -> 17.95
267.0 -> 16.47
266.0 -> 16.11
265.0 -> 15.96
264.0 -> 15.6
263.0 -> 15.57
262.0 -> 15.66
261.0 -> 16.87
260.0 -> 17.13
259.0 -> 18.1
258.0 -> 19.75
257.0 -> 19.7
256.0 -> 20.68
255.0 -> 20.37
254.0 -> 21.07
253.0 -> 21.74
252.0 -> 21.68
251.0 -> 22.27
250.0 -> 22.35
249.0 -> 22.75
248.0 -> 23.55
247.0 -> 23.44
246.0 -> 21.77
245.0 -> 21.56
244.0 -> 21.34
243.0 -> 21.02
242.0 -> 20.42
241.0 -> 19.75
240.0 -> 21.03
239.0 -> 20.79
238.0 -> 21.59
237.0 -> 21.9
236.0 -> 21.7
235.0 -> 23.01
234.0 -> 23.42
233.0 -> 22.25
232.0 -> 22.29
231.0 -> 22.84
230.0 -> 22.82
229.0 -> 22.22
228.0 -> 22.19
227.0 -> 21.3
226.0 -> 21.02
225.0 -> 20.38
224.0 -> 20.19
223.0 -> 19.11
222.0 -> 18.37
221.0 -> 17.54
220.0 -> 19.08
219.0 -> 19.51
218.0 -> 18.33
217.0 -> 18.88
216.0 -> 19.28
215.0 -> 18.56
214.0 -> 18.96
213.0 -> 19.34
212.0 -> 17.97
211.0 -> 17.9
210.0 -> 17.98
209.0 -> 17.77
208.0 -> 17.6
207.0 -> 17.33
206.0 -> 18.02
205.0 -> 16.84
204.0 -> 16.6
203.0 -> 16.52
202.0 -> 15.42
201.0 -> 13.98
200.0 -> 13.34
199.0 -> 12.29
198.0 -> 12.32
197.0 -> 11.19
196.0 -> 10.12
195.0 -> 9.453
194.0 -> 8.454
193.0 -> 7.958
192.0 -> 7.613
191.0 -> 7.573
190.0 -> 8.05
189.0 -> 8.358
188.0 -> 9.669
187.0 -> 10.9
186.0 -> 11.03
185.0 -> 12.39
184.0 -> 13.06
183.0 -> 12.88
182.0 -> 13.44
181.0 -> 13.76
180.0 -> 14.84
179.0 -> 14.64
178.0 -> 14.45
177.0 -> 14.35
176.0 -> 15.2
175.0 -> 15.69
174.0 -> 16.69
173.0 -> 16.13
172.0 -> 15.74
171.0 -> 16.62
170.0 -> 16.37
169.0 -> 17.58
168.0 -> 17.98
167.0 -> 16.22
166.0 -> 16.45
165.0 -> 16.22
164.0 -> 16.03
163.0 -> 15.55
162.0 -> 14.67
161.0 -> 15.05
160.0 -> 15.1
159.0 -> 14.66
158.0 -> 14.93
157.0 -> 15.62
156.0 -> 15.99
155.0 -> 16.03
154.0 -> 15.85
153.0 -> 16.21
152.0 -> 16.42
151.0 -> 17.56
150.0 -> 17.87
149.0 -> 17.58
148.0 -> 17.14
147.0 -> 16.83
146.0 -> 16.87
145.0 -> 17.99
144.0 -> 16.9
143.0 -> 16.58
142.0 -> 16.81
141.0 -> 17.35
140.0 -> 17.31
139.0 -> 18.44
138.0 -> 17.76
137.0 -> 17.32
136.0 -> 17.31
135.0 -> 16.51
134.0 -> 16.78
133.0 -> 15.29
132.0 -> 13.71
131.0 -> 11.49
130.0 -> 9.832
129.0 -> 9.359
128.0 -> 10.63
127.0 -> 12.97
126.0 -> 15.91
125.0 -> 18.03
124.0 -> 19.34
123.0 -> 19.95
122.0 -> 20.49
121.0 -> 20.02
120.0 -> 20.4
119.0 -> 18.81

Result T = 7.0 mm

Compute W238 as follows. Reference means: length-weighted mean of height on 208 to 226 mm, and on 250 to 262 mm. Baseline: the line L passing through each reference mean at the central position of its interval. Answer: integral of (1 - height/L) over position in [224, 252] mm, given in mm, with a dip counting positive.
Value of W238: -3.6 mm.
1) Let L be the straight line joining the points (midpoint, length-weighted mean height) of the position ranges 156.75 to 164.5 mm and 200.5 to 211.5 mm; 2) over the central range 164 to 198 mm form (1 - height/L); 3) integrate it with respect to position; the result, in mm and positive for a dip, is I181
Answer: 5.9 mm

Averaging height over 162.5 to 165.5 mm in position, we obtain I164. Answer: 15.9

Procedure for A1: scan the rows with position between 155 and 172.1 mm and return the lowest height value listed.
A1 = 14.66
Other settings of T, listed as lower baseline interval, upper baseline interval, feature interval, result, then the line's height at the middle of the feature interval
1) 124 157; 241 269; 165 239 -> 6.79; 17.9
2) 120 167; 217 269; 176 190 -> 4.13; 17.8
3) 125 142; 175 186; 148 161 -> -1.47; 14.5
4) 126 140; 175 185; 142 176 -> -4.84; 14.3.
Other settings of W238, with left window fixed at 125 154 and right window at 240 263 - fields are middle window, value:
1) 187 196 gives 4.7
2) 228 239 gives -1.4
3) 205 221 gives 0.5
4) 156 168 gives 0.8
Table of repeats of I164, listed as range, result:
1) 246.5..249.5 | 23.2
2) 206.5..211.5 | 17.7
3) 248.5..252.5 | 22.3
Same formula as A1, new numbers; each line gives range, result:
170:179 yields 14.35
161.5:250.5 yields 7.573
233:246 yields 19.75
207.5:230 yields 17.54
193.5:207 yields 8.454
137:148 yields 16.58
